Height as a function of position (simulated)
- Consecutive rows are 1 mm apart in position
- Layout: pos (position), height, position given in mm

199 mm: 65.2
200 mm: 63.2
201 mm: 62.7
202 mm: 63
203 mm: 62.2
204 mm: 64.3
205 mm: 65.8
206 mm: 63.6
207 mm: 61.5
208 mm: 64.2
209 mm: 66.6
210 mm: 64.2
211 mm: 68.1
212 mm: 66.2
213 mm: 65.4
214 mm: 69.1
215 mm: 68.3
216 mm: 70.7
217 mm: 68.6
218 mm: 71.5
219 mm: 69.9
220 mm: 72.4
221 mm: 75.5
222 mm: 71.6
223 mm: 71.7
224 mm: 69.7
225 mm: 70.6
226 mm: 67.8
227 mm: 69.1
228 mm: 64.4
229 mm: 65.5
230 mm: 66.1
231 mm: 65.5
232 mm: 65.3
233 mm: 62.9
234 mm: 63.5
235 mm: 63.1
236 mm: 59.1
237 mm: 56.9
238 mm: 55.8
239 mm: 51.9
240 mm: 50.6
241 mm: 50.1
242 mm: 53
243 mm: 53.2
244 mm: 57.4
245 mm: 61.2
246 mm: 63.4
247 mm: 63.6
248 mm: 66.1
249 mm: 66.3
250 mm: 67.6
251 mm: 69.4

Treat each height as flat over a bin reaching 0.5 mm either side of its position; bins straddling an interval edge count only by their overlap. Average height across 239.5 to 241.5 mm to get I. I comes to 50.4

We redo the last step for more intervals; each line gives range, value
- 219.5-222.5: 73.2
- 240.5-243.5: 52.1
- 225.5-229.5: 66.7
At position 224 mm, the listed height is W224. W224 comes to 69.7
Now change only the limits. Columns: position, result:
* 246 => 63.4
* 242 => 53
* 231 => 65.5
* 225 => 70.6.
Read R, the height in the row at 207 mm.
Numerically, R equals 61.5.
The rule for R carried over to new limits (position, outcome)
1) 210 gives 64.2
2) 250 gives 67.6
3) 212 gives 66.2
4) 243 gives 53.2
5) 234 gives 63.5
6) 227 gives 69.1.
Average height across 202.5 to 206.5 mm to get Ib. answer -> 64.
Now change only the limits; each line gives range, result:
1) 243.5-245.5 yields 59.3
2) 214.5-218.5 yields 69.8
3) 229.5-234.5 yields 64.7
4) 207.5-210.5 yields 65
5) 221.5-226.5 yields 70.3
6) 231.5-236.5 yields 62.8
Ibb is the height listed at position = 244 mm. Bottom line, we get 57.4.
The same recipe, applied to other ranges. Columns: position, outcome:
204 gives 64.3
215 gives 68.3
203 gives 62.2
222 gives 71.6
